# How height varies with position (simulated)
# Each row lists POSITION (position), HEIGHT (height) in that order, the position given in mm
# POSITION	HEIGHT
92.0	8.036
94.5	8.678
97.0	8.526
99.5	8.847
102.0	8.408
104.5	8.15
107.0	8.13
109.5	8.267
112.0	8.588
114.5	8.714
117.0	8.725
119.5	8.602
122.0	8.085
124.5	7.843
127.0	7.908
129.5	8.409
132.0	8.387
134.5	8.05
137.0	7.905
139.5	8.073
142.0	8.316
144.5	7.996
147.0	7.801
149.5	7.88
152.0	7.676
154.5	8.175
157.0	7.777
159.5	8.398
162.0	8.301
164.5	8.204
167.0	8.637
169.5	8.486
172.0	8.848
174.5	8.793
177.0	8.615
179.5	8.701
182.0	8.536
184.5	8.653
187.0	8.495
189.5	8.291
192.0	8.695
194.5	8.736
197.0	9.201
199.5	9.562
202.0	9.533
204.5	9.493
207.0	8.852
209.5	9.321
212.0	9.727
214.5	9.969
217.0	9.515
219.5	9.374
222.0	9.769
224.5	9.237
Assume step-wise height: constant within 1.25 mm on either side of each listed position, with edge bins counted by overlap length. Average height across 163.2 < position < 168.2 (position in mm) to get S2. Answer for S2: 8.42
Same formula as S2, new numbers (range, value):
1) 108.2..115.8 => 8.52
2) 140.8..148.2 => 8.04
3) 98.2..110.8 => 8.36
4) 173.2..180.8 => 8.7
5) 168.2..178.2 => 8.69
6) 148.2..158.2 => 7.88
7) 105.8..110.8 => 8.2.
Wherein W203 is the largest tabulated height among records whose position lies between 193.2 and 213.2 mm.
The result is 9.727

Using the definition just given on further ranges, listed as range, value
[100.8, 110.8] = 8.408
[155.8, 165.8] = 8.398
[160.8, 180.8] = 8.848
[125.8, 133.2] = 8.409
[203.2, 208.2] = 9.493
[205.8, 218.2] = 9.969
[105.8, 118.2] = 8.725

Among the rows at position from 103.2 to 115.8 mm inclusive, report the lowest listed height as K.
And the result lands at 8.13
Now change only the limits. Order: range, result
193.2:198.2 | 8.736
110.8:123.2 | 8.085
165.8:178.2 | 8.486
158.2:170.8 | 8.204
